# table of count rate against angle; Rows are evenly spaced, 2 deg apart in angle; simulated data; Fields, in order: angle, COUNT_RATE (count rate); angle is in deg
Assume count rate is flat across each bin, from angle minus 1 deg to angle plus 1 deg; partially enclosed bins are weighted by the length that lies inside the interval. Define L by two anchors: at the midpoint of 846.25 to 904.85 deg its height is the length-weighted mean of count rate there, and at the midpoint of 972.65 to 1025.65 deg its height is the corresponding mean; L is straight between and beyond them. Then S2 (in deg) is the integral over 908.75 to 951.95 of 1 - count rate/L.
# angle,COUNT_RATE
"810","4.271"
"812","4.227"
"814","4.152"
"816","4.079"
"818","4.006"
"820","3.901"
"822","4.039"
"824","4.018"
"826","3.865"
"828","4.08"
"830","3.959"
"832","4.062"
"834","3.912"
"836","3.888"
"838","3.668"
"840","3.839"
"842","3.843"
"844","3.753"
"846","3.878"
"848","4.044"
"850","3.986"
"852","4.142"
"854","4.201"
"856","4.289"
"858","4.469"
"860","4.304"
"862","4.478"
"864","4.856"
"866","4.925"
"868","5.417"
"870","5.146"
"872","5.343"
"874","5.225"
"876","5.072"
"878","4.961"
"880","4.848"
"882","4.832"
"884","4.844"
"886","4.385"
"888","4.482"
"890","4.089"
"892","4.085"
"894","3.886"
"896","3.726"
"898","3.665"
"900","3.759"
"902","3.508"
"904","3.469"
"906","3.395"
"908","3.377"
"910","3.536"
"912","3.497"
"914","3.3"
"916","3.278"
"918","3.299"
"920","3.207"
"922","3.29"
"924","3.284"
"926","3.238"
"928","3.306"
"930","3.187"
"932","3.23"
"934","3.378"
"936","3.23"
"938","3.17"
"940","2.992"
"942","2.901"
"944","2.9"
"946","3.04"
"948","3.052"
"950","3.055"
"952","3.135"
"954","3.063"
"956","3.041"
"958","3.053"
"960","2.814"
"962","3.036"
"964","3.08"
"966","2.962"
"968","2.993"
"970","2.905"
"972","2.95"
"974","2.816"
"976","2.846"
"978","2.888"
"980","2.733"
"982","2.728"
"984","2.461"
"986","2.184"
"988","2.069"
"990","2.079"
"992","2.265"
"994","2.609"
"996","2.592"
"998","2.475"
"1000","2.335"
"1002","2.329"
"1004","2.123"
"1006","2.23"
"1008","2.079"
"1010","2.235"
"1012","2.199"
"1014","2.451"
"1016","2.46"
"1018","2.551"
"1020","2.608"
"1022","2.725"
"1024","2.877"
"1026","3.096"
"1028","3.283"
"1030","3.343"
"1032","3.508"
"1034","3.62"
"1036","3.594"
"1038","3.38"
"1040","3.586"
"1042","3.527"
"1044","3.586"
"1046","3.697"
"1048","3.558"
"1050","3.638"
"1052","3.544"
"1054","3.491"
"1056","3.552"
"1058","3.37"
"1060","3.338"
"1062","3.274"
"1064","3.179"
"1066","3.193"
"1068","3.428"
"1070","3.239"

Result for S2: 4.2 deg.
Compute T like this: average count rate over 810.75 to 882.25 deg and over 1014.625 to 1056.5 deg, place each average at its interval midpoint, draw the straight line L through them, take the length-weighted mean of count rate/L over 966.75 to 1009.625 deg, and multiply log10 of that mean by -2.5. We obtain 0.377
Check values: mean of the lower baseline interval 4.32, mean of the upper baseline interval 3.29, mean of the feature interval 2.51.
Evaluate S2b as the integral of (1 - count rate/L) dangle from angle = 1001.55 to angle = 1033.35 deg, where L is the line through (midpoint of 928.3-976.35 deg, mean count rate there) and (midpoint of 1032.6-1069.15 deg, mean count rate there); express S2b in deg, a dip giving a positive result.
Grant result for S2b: 6.5 deg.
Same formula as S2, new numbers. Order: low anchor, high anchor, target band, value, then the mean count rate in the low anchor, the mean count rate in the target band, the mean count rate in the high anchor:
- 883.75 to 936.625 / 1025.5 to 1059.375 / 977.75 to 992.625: 4.7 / 3.57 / 2.41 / 3.5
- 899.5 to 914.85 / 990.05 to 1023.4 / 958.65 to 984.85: -0.9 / 3.47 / 2.87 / 2.39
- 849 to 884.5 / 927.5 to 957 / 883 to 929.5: 3.0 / 4.74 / 3.64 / 3.11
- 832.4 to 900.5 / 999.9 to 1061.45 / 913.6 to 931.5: 3.0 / 4.36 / 3.26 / 3.04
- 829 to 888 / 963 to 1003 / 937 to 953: 0.7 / 4.43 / 3.03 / 2.61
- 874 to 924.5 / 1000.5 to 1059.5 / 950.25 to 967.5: 2.4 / 3.92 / 3.02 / 3.04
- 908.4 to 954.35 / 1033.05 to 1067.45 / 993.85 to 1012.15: 5.7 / 3.2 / 2.31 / 3.48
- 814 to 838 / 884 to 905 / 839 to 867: -1.8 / 3.98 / 4.21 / 3.95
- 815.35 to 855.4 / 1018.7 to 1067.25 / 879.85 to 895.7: -2.4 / 3.96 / 4.38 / 3.35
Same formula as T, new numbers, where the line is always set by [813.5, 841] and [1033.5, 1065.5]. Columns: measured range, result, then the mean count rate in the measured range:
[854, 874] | -0.23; 4.79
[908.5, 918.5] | 0.12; 3.39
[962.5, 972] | 0.22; 2.98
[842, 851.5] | 0.00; 3.92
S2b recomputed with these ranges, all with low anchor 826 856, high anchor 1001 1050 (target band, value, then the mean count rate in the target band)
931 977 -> 4.4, 3.03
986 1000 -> 3.6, 2.34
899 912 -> 0.4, 3.51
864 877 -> -4.7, 5.16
